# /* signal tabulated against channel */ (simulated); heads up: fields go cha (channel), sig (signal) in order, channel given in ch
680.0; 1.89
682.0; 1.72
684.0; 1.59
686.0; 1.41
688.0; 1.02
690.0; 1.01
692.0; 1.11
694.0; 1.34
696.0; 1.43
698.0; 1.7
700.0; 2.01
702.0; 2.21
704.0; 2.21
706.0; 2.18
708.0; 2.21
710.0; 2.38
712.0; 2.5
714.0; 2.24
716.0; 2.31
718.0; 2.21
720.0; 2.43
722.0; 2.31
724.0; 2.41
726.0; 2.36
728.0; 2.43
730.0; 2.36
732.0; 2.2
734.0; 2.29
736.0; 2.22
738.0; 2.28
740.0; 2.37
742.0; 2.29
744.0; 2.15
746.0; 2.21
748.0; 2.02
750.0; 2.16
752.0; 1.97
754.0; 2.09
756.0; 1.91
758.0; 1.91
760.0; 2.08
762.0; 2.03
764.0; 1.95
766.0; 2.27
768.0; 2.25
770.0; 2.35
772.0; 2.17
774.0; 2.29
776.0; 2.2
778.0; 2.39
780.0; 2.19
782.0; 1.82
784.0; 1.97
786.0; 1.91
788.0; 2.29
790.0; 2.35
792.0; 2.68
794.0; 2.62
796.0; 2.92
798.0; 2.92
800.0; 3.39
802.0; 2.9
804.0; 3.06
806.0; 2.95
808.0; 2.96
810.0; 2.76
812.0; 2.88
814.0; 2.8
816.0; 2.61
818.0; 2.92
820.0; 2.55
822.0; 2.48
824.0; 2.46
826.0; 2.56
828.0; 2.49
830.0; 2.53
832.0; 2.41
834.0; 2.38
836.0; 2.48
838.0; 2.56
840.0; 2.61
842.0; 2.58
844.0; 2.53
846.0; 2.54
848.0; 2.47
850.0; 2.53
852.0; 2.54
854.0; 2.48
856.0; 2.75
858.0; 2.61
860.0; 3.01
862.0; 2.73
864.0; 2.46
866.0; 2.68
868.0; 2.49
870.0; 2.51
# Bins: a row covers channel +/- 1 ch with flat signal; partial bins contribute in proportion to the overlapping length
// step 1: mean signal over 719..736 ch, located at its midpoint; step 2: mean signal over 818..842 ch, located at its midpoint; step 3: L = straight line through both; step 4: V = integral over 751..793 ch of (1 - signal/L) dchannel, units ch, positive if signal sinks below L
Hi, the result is 4.8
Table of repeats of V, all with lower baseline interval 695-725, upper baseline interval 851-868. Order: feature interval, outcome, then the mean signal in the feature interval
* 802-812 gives -1.8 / 2.92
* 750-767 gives 2.2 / 2.03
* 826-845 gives 0.5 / 2.51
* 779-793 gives 1.4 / 2.17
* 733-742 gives -0.1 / 2.29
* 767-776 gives 0.4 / 2.26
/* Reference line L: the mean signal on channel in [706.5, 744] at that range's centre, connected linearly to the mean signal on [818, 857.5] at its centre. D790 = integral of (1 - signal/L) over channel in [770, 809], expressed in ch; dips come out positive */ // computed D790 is -1.2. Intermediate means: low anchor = 2.32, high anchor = 2.53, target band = 2.52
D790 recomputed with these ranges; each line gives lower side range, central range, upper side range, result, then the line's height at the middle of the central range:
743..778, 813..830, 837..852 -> -1.2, 2.43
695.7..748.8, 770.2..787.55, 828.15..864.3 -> 1.8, 2.38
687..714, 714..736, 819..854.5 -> -4.4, 1.94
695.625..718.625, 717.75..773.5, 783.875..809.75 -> 4.2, 2.39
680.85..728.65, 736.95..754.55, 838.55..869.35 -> -0.4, 2.12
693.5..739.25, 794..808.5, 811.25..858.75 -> -3.1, 2.46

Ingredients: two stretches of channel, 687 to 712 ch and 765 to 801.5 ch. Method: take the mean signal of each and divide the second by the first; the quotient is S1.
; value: 1.36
